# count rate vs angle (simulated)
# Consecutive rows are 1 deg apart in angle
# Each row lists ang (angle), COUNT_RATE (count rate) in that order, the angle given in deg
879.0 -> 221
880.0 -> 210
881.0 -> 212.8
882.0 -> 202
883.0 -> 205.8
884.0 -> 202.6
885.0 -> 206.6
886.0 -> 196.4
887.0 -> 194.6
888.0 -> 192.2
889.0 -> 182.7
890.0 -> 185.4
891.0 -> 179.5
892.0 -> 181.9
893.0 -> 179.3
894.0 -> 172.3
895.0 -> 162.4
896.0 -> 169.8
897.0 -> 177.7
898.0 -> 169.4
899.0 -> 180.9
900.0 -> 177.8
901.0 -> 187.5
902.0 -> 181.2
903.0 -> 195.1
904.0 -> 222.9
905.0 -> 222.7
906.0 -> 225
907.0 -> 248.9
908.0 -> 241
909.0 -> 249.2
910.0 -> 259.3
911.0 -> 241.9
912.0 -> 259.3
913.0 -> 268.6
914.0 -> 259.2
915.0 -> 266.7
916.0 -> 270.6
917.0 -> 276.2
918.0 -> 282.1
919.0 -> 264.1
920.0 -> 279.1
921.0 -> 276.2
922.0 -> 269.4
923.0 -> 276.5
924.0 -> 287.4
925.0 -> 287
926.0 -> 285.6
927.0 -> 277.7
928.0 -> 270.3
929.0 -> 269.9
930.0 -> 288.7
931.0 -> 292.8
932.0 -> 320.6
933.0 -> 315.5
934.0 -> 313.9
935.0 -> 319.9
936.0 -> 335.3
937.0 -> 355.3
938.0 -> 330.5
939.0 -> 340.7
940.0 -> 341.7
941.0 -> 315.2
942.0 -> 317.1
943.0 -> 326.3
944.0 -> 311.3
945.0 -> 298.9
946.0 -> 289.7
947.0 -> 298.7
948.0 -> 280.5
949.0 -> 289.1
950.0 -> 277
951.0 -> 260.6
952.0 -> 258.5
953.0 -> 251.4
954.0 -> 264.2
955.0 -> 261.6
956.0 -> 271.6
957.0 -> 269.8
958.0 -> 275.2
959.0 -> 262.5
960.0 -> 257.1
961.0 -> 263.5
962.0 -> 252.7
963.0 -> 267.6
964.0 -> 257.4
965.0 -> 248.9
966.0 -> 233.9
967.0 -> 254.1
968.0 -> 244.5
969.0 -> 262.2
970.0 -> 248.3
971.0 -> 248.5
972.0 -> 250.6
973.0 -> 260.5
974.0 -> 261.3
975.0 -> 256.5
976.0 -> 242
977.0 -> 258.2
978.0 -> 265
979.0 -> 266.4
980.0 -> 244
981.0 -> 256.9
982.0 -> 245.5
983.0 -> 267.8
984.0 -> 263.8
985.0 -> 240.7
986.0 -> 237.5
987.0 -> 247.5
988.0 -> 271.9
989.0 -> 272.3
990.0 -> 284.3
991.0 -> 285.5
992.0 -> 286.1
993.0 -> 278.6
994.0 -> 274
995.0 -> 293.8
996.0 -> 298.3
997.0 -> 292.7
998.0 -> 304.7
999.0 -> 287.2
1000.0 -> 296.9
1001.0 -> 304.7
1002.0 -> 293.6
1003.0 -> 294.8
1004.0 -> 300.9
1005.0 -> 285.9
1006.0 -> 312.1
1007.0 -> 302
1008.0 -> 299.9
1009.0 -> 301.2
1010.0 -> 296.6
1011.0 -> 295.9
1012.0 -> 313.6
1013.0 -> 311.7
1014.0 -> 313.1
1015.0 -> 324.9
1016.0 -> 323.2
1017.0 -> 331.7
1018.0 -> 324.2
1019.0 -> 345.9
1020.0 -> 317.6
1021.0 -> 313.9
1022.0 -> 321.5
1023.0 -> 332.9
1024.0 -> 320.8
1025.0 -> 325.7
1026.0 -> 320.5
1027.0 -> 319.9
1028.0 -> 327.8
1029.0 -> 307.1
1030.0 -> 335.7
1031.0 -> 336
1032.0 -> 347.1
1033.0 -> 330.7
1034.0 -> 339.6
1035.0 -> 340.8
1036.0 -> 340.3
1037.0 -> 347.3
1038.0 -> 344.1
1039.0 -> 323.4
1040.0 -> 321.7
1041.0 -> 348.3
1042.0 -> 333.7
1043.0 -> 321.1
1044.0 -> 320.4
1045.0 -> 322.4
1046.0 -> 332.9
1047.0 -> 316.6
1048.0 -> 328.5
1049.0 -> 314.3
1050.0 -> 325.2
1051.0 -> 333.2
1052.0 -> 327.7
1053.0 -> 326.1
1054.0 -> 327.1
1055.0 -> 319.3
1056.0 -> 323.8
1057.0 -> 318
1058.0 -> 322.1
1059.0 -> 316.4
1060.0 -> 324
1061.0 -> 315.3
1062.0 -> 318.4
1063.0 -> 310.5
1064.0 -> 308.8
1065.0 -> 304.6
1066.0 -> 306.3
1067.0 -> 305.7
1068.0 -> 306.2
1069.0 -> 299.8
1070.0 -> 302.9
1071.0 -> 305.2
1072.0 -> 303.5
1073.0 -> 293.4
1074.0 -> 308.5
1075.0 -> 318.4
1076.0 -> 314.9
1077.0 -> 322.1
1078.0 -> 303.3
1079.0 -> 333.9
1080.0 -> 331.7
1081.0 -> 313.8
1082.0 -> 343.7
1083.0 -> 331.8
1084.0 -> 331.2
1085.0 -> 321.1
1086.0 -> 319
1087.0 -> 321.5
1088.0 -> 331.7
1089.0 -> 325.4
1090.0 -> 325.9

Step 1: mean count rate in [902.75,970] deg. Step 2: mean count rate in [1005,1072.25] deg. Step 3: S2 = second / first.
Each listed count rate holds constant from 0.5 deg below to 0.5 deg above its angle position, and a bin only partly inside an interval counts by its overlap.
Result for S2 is 1.2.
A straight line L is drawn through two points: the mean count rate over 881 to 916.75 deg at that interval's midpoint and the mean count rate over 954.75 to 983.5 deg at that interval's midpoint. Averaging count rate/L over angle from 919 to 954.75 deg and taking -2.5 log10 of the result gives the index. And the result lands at -0.25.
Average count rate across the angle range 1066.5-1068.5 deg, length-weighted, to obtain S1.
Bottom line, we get 306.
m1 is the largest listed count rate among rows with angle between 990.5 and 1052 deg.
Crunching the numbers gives 348.3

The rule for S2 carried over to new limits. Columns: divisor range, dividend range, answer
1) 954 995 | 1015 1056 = 1.26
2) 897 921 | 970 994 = 1.11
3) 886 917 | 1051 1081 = 1.49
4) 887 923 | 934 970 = 1.28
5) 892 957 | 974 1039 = 1.13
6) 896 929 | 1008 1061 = 1.33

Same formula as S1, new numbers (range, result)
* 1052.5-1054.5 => 327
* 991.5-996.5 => 286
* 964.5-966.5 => 241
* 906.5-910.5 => 250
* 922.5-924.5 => 282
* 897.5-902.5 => 179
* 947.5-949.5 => 285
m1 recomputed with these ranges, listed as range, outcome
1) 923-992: 355.3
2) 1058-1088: 343.7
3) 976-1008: 312.1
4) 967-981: 266.4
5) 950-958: 277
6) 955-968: 275.2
